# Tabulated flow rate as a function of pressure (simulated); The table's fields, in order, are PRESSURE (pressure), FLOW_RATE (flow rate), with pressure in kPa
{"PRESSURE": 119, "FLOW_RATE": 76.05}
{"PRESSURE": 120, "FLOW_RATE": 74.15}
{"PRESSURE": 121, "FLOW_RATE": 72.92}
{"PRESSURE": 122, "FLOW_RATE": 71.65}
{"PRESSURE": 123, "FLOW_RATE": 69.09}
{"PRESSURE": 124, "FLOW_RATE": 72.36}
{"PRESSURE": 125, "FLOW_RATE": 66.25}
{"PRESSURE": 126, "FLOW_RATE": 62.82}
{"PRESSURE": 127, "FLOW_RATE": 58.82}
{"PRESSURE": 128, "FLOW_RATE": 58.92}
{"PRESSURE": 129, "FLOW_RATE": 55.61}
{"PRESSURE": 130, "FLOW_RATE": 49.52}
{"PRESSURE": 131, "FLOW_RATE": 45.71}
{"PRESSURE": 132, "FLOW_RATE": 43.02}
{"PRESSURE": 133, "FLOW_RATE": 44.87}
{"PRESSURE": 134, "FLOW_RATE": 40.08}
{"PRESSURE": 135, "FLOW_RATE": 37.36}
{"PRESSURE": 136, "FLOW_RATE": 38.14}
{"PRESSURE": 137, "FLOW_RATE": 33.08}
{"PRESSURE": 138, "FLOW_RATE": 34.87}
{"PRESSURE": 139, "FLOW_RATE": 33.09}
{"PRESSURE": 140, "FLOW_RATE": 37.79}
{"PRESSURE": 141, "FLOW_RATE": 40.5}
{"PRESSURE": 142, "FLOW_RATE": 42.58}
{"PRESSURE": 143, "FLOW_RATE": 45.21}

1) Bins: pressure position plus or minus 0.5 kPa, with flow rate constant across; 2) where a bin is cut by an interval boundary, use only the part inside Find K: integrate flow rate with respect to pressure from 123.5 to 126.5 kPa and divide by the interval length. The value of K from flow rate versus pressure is 67.1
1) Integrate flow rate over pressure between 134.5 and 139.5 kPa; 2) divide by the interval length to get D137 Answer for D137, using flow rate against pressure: 35.3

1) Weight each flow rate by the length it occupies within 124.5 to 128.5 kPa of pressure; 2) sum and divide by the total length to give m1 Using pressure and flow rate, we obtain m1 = 61.7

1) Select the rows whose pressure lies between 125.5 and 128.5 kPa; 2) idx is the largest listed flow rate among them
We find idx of 62.82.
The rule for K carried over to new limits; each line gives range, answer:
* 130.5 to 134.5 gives 43.4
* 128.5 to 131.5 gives 50.3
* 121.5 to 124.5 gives 71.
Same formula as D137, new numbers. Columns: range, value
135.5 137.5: 35.6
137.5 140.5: 35.2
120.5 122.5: 72.3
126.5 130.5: 55.7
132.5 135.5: 40.8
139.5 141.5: 39.1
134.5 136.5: 37.8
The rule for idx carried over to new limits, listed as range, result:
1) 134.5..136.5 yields 38.14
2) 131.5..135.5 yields 44.87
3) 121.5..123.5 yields 71.65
